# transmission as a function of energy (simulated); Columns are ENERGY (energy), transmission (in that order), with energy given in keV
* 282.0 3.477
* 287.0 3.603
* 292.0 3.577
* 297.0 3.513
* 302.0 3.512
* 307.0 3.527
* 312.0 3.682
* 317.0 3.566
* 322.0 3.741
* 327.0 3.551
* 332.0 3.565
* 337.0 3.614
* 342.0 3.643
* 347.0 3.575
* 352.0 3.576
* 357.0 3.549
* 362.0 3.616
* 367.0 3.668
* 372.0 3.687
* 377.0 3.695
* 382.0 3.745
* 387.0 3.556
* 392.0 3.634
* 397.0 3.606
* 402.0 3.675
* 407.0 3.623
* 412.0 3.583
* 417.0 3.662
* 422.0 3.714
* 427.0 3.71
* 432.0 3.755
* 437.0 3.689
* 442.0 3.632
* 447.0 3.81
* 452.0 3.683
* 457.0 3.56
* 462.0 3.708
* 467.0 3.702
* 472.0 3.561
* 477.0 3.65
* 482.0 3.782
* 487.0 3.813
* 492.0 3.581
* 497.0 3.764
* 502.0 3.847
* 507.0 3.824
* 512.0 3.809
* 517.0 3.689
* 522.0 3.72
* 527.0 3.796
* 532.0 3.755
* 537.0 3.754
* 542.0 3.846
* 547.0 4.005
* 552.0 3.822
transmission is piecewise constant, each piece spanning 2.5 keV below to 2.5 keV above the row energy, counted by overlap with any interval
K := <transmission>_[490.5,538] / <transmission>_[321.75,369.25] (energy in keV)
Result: 1.04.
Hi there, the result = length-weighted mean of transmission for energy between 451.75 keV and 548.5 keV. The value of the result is 3.74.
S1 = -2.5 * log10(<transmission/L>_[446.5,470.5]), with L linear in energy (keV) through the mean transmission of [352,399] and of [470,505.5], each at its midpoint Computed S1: 0.006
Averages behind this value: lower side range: 3.64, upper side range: 3.72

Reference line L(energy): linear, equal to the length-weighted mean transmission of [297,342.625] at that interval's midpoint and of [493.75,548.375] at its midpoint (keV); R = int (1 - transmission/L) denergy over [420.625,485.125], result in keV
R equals 0.6 keV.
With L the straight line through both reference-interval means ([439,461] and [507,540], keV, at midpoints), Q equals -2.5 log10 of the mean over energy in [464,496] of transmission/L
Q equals 0.01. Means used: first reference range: 3.67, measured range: 3.69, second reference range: 3.76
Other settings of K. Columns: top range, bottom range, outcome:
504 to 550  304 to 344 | 1.05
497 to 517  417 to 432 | 1.02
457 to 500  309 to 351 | 1.02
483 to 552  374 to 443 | 1.03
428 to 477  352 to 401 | 1.01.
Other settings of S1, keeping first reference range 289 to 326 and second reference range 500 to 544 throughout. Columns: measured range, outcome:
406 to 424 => 0.01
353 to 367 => 0.01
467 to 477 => 0.03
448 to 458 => 0.02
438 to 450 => 0.00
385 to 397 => 0.02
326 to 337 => 0.01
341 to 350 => 0.01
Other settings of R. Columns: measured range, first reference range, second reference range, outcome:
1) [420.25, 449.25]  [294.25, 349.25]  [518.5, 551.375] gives -0.09 keV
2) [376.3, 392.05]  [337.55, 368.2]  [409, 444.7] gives -0.10 keV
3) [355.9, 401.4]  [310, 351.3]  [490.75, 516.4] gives 0.17 keV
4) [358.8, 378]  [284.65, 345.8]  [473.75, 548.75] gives -0.11 keV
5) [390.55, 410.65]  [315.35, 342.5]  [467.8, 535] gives 0.18 keV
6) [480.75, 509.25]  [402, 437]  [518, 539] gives -0.30 keV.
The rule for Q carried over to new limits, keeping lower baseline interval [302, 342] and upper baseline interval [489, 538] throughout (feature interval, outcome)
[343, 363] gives 0.01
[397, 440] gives 0.00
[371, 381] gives -0.02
